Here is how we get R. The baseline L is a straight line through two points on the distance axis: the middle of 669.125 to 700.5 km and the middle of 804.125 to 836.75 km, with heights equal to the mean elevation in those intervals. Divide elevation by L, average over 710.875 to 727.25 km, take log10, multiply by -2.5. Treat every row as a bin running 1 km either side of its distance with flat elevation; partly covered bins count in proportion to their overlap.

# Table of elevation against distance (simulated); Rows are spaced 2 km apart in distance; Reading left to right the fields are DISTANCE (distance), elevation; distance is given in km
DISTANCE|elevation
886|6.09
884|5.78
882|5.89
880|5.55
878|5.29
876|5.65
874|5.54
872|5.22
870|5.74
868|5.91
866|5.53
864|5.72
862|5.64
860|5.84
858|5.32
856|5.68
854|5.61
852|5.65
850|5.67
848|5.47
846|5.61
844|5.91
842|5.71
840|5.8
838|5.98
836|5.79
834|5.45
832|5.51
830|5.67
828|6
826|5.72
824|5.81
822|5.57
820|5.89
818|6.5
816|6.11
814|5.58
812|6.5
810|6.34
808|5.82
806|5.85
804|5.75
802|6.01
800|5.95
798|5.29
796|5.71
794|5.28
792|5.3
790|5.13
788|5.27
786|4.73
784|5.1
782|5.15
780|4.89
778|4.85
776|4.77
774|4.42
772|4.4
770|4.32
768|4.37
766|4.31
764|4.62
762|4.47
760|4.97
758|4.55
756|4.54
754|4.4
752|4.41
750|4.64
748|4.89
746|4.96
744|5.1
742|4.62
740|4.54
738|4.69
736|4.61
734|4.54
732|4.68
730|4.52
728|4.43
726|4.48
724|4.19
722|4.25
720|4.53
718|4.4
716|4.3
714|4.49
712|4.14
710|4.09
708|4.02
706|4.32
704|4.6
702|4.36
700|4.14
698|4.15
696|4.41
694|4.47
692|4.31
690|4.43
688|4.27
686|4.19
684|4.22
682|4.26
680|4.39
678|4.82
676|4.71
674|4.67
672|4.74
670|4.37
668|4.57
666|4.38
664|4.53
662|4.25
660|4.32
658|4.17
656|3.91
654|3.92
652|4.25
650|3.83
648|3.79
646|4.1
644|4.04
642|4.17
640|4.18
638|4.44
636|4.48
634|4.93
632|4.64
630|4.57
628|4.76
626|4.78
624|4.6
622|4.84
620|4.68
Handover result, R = 0.104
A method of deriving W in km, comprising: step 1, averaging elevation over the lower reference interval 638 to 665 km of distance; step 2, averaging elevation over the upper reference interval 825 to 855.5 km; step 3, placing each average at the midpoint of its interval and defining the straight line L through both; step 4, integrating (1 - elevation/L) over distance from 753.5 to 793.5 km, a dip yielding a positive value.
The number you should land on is 3.18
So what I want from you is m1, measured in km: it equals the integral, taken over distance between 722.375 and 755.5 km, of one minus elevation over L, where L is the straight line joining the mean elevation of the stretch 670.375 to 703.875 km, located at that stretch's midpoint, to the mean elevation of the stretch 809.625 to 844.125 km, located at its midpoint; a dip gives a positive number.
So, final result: 2.4 km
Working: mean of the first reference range 4.41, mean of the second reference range 5.87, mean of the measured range 4.6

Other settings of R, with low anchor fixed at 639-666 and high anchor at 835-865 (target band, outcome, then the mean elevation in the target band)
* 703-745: 0.06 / 4.45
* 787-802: -0.04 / 5.46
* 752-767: 0.10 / 4.54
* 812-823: -0.10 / 5.98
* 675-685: -0.03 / 4.48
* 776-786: 0.04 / 4.95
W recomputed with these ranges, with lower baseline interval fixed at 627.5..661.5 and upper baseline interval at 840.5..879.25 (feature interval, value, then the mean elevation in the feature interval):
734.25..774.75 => 2.9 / 4.59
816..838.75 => -1.7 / 5.82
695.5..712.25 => 1.4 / 4.25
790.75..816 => -2.5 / 5.79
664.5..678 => -0.5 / 4.59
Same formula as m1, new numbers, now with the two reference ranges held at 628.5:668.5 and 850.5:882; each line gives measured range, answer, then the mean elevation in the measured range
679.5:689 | 0.49 km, 4.26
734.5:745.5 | 0.27 km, 4.72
